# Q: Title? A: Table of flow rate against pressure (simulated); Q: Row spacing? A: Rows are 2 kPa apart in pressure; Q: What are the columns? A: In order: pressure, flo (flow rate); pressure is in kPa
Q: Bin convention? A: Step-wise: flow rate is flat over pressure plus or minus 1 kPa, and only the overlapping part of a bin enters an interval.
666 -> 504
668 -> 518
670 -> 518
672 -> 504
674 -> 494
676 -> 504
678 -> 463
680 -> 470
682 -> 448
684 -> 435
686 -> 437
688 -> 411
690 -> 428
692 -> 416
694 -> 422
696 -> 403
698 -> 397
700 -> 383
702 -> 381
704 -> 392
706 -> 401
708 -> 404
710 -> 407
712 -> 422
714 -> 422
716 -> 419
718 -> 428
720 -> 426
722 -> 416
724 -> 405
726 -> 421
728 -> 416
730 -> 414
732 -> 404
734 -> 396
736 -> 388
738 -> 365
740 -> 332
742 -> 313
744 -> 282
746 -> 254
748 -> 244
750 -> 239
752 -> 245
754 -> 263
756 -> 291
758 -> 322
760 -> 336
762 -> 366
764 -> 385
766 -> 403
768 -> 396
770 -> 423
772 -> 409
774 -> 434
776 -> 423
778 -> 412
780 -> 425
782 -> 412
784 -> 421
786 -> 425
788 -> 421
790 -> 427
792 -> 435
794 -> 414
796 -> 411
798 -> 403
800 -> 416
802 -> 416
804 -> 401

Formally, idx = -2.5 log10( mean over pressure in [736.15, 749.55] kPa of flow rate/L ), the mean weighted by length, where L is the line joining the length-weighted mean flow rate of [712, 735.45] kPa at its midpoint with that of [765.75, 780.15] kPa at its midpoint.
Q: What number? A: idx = 0.35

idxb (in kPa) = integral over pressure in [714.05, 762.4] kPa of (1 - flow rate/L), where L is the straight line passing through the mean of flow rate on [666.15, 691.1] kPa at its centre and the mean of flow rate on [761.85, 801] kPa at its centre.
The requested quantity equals 9.71 kPa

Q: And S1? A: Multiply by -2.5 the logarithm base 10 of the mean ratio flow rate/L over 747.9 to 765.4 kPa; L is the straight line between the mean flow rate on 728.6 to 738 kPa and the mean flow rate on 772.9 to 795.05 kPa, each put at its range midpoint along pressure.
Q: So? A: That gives 0.32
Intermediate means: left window 397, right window 423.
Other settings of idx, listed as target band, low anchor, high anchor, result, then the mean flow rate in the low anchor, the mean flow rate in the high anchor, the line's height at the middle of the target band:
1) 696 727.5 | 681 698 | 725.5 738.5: 0.01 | 423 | 401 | 412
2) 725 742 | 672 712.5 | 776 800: 0.10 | 428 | 419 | 424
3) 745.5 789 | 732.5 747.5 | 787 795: 0.06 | 332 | 424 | 381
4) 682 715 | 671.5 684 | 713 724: 0.09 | 476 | 421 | 448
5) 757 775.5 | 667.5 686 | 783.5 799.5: 0.12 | 480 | 419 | 433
